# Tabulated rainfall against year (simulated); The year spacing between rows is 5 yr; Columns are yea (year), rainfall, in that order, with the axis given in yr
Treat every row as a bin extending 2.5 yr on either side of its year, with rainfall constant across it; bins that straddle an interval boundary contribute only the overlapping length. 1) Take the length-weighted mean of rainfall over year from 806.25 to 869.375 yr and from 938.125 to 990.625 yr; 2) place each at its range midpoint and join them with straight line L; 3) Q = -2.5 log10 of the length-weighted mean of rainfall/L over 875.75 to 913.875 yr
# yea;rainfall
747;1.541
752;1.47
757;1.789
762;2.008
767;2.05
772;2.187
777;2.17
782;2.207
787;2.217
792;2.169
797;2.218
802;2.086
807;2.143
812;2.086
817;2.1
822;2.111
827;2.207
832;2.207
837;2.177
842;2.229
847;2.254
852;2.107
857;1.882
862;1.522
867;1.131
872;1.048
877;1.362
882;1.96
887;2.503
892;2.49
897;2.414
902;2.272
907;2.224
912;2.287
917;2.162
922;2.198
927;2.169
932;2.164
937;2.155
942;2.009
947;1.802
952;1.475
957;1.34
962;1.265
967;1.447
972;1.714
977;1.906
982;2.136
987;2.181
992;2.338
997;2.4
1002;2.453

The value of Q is -0.17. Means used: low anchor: 2.01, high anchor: 1.75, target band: 2.21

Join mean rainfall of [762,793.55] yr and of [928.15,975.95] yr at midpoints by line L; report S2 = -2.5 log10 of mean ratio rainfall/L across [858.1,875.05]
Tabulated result 0.441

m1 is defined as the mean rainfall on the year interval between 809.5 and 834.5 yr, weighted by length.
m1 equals 2.14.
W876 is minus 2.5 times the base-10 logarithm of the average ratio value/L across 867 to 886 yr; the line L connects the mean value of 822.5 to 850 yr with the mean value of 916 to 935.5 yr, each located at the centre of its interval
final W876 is 0.41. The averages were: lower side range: 2.21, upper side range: 2.17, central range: 1.5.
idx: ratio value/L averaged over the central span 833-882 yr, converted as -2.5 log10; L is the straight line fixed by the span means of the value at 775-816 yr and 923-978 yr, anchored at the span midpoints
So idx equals 0.139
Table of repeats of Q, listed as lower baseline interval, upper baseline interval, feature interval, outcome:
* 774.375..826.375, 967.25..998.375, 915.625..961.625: 0.095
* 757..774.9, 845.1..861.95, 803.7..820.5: -0.048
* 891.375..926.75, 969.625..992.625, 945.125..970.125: 0.399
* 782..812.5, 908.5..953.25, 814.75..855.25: -0.017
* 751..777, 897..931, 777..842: -0.066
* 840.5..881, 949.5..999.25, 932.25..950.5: -0.117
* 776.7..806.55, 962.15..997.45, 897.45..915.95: -0.119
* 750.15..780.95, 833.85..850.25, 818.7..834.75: -0.003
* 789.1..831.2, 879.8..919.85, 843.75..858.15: 0.052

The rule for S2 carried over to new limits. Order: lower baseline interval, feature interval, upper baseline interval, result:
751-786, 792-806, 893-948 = -0.054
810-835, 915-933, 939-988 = -0.183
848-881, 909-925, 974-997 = -0.212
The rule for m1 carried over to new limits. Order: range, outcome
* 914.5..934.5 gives 2.17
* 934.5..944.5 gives 2.08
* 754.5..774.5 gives 2.01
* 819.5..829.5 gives 2.16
